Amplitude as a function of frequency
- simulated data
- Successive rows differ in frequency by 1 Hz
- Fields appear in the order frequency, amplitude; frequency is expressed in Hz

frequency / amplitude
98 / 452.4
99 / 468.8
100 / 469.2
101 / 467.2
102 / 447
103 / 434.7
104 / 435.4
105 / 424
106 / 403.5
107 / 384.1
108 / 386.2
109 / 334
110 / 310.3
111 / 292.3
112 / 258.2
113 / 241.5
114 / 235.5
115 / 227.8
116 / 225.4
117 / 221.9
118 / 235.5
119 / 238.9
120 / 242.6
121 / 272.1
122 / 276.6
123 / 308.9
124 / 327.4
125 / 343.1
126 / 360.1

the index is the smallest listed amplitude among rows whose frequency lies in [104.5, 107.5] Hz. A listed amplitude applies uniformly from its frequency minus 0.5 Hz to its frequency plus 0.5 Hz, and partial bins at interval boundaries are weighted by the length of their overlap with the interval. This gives 384.1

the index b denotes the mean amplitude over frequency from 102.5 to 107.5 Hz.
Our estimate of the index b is 416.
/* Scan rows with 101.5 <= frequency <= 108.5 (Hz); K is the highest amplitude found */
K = 447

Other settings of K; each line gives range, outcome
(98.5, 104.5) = 469.2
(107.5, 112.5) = 386.2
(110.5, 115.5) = 292.3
